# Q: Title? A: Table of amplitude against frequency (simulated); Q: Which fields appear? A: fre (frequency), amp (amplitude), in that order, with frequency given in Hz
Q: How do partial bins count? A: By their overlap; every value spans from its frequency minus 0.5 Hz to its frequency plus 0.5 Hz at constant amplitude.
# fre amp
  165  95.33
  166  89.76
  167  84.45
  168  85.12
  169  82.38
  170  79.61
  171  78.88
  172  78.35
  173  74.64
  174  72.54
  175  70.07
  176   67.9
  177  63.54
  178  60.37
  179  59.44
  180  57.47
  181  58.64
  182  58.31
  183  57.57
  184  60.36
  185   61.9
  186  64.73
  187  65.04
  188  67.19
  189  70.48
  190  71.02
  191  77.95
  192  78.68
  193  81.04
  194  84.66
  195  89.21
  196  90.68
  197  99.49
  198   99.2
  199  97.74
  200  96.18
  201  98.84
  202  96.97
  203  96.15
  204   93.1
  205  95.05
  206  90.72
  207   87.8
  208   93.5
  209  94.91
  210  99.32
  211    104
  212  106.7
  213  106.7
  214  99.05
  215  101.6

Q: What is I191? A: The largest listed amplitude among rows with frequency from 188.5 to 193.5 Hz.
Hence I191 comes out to 81.04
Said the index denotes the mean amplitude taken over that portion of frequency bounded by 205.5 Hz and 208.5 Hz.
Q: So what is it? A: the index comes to 90.7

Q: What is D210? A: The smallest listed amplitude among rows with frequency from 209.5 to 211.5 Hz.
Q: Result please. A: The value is 99.32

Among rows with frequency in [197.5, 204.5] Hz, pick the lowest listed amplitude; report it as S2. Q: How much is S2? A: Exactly 93.1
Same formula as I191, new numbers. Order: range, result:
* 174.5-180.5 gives 70.07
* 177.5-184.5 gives 60.37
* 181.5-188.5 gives 67.19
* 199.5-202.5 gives 98.84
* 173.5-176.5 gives 72.54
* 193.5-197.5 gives 99.49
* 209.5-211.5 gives 104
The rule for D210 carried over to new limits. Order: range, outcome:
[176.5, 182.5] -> 57.47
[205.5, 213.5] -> 87.8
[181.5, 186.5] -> 57.57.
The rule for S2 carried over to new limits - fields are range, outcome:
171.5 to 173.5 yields 74.64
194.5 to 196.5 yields 89.21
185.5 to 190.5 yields 64.73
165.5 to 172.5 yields 78.35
